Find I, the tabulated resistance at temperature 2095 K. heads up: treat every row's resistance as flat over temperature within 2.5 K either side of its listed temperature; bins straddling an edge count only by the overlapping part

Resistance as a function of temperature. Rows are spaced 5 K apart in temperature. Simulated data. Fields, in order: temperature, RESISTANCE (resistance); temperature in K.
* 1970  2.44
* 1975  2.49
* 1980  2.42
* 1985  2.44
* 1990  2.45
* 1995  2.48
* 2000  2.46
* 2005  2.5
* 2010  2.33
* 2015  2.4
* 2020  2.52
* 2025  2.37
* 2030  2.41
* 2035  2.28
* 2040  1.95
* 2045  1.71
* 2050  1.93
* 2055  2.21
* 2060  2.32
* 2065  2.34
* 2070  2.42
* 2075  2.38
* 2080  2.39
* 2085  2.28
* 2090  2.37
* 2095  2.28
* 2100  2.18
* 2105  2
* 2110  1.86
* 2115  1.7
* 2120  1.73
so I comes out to 2.28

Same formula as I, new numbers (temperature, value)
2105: 2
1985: 2.44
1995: 2.48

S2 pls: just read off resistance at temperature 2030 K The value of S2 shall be 2.41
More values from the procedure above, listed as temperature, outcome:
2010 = 2.33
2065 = 2.34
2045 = 1.71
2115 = 1.7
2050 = 1.93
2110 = 1.86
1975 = 2.49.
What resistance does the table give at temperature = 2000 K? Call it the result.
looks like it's 2.46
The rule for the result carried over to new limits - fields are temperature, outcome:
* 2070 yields 2.42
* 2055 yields 2.21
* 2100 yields 2.18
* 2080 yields 2.39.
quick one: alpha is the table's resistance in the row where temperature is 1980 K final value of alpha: 2.42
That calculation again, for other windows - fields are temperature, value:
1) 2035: 2.28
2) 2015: 2.4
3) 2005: 2.5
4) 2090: 2.37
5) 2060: 2.32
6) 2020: 2.52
